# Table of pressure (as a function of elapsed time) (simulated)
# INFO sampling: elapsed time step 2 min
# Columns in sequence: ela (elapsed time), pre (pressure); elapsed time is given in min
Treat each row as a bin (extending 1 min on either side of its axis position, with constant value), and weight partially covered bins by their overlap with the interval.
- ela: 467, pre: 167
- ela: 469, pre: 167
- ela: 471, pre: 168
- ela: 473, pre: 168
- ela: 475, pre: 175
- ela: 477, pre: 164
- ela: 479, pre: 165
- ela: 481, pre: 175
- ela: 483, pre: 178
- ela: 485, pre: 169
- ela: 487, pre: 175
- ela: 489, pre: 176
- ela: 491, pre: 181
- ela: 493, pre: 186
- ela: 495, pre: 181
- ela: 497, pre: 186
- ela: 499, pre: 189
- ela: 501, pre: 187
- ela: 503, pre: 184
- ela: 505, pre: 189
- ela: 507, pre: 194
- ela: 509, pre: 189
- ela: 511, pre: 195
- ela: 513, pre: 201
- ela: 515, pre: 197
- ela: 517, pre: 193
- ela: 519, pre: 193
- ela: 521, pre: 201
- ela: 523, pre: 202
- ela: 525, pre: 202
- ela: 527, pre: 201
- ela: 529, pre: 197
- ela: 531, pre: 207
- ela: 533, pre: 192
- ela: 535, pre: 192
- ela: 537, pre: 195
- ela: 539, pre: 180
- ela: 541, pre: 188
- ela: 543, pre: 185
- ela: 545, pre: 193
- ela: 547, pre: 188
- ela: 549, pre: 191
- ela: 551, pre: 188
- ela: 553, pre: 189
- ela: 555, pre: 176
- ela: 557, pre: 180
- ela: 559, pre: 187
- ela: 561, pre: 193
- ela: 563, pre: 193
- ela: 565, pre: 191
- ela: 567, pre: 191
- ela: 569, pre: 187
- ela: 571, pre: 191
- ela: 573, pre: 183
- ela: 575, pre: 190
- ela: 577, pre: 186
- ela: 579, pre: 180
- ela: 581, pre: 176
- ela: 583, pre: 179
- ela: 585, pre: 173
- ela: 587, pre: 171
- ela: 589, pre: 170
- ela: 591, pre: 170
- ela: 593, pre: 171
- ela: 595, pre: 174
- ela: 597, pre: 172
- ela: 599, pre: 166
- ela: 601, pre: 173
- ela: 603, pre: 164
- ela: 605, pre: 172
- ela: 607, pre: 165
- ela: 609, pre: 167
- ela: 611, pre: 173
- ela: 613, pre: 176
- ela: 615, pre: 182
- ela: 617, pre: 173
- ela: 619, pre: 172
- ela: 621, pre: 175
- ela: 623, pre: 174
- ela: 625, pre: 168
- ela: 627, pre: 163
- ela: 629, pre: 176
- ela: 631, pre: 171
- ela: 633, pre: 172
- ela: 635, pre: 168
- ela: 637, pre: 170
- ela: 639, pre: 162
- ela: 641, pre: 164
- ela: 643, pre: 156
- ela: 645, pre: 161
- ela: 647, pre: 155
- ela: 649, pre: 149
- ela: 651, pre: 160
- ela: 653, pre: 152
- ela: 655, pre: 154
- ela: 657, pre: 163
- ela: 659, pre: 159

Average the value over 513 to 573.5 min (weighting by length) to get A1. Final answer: 192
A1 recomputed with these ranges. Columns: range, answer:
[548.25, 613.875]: 179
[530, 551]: 191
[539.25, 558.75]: 186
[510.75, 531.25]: 199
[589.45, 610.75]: 170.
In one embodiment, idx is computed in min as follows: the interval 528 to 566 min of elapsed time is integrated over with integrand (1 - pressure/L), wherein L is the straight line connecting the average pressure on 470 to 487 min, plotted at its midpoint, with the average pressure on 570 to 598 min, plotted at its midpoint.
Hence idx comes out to -3.2 min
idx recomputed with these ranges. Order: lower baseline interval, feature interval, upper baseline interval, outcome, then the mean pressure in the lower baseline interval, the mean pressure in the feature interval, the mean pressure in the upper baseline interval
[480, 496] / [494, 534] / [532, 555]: -2.45 min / 178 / 194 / 189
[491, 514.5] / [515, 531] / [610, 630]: -1.08 min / 189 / 199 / 173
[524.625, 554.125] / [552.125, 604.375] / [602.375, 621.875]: 0.50 min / 192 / 180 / 172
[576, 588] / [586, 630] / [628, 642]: 0.53 min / 178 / 171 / 169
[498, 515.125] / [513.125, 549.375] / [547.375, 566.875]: -0.93 min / 191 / 194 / 188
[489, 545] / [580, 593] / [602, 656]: 0.23 min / 192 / 173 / 166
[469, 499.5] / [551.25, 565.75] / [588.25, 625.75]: -1.18 min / 175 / 187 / 171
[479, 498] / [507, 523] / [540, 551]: -1.13 min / 178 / 196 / 189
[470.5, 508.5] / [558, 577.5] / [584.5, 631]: -1.74 min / 179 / 189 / 171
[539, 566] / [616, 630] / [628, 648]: -0.18 min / 188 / 172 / 166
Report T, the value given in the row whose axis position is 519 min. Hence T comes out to 193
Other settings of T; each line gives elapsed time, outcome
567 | 191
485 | 169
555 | 176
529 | 197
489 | 176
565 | 191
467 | 167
